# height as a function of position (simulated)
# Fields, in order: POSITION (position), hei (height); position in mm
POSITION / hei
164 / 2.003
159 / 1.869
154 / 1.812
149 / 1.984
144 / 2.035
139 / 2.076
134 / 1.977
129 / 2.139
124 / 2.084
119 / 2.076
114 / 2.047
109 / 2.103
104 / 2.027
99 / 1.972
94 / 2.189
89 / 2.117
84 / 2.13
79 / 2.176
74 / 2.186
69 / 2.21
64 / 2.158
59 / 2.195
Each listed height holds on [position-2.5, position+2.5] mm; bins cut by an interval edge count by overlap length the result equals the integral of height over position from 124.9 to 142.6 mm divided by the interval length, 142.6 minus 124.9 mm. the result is 2.06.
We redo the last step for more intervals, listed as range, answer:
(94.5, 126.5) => 2.06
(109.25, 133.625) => 2.08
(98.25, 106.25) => 2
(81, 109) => 2.09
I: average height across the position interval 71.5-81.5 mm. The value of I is 2.18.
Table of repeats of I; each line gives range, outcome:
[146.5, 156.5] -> 1.9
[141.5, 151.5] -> 2.01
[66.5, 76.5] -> 2.2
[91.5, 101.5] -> 2.08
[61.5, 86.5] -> 2.17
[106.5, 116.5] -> 2.08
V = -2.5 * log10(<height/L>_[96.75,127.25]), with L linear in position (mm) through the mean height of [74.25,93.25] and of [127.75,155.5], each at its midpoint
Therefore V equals 0.01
